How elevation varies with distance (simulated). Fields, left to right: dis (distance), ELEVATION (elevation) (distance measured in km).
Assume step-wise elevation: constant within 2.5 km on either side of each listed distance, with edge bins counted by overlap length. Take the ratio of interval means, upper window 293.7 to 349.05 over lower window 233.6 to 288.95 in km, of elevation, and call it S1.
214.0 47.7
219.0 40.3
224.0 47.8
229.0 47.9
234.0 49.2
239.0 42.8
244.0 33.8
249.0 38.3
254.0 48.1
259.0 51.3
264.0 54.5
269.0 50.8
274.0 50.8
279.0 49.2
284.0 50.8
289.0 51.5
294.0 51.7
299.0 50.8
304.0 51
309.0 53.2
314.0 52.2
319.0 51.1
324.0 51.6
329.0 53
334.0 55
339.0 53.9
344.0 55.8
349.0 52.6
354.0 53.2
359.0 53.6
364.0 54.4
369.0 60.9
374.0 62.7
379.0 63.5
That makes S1 1.11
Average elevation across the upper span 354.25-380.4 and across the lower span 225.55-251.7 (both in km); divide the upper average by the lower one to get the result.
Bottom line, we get 1.37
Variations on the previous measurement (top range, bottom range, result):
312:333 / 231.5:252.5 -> 1.26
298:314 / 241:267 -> 1.15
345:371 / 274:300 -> 1.08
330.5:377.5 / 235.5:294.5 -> 1.17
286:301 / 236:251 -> 1.33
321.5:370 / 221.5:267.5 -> 1.18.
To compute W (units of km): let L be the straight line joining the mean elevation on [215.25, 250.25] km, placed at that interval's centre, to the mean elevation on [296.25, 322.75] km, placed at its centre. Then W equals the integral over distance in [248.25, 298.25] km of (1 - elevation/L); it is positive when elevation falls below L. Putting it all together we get -2.59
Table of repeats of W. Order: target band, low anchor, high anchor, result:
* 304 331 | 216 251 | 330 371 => -0.3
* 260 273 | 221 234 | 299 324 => -0.7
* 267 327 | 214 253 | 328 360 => -2.2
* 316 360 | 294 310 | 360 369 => 0.7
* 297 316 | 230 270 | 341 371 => -0.4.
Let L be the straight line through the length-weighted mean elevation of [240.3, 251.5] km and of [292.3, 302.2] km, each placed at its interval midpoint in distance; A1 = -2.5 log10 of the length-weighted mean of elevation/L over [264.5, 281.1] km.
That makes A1 -0.15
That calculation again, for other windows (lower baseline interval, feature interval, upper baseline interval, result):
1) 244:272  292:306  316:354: -0.01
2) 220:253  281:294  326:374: -0.05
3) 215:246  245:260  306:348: 0.05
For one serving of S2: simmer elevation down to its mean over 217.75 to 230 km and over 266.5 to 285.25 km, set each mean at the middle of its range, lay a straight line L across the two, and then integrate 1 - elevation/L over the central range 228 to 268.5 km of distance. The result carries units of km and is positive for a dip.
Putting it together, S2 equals 1.63 km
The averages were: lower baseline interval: 45.5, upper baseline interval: 50.4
